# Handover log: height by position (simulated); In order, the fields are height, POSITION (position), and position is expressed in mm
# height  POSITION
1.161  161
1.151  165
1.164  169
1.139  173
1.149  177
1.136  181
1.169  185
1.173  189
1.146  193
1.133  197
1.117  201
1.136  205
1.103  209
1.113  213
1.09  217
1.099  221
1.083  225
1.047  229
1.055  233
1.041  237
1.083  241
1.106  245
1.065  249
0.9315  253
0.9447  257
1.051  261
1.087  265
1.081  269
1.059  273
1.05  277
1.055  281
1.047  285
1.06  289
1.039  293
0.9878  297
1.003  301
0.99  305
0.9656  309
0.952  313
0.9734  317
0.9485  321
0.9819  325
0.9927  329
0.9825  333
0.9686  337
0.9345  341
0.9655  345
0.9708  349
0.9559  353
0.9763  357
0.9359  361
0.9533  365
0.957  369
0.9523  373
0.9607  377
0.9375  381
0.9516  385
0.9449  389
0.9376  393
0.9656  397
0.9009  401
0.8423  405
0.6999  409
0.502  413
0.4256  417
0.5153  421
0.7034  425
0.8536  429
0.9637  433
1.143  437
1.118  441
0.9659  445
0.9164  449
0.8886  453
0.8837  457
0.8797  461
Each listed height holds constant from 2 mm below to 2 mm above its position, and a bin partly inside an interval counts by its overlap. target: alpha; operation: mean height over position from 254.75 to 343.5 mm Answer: 1.01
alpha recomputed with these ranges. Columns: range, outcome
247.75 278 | 1.03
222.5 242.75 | 1.06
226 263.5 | 1.04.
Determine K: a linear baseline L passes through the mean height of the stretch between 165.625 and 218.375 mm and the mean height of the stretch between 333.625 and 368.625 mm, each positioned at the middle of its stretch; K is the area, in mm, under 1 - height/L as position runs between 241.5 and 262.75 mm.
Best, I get 0.92 mm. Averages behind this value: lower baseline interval 1.14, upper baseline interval 0.959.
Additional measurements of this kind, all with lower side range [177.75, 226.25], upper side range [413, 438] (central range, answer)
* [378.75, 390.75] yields -2.1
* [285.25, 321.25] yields -1.8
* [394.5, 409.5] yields -1.9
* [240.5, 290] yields -1.6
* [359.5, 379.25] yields -2.9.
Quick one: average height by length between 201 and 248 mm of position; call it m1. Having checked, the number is 1.09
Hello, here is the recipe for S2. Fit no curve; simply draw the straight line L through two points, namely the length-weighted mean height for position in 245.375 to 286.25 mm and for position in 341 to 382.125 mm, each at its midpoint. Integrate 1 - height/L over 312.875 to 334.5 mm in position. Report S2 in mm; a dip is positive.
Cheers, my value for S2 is 0.3 mm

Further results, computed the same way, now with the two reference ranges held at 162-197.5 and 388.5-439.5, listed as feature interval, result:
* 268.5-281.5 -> -0.66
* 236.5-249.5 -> -0.27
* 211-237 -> 0.18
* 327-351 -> -1.51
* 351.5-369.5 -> -1.56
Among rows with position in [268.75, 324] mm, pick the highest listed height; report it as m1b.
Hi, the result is 1.081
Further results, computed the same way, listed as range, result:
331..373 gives 0.9825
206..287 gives 1.113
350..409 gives 0.9763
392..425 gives 0.9656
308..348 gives 0.9927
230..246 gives 1.106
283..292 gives 1.06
